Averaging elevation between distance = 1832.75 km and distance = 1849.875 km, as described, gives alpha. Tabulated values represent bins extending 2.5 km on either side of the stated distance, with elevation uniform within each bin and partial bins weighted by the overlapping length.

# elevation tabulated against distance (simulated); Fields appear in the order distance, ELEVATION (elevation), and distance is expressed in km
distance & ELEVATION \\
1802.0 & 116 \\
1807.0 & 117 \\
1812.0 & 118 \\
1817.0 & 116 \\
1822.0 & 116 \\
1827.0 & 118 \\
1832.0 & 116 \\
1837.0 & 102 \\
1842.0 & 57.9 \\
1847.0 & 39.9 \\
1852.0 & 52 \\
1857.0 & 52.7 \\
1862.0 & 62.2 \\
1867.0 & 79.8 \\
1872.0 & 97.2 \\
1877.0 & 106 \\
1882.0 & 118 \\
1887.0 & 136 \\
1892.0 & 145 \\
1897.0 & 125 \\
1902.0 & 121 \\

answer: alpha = 71.3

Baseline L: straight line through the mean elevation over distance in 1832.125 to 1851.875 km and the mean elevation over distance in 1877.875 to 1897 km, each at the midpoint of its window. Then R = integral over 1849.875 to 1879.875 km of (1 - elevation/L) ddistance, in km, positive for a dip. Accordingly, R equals 7.8 km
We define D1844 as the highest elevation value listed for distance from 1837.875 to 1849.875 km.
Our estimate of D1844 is 57.9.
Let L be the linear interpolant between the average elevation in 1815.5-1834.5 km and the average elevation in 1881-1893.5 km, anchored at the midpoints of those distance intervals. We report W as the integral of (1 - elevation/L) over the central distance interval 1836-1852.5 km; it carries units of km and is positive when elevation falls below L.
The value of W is 8.25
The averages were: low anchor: 117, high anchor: 134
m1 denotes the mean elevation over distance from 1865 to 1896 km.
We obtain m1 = 115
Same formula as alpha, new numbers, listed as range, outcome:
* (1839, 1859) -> 51.9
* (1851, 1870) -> 63.4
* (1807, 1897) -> 97.4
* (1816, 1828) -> 117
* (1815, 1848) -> 97.3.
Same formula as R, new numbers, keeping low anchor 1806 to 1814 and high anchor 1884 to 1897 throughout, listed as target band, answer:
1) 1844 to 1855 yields 6.95 km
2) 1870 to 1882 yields 2.53 km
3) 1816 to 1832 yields 0.56 km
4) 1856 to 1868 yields 6.04 km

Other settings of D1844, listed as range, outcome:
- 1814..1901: 145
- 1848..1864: 62.2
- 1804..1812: 118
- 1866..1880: 106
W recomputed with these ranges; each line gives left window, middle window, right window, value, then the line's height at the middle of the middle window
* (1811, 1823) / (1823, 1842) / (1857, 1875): -0.1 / 104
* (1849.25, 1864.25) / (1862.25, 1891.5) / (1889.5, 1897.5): -1.6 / 100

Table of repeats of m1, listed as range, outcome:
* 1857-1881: 84.8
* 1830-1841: 102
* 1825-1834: 117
